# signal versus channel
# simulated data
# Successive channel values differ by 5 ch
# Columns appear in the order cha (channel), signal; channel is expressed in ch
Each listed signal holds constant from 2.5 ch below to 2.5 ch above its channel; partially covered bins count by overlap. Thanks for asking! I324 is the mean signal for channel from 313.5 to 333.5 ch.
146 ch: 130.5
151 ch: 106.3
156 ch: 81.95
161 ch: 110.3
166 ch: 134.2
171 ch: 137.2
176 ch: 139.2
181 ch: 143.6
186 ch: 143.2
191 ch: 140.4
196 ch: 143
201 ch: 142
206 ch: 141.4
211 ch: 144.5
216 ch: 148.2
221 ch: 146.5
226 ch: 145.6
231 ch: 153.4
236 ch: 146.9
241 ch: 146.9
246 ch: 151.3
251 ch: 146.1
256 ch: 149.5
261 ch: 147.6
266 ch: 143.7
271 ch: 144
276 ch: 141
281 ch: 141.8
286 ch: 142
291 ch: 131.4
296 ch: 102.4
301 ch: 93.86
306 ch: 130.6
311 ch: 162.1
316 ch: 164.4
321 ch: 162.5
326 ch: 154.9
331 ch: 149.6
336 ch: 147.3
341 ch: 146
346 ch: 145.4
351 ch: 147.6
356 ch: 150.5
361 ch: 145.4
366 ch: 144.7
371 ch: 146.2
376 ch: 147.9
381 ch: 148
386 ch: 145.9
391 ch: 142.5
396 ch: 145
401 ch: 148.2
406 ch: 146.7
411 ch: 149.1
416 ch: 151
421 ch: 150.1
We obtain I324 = 158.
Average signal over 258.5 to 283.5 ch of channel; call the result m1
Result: 144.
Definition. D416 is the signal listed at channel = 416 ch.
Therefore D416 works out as 151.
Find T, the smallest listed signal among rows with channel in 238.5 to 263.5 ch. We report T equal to 146.1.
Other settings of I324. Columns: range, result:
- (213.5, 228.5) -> 147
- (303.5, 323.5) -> 155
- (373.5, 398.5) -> 146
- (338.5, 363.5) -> 147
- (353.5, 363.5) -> 148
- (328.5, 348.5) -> 147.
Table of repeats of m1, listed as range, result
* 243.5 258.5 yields 149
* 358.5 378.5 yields 146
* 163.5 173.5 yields 136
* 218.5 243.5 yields 148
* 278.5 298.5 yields 129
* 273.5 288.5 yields 142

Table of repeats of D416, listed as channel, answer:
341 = 146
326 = 154.9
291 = 131.4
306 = 130.6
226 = 145.6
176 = 139.2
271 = 144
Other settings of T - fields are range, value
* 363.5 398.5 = 142.5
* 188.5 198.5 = 140.4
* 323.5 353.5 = 145.4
